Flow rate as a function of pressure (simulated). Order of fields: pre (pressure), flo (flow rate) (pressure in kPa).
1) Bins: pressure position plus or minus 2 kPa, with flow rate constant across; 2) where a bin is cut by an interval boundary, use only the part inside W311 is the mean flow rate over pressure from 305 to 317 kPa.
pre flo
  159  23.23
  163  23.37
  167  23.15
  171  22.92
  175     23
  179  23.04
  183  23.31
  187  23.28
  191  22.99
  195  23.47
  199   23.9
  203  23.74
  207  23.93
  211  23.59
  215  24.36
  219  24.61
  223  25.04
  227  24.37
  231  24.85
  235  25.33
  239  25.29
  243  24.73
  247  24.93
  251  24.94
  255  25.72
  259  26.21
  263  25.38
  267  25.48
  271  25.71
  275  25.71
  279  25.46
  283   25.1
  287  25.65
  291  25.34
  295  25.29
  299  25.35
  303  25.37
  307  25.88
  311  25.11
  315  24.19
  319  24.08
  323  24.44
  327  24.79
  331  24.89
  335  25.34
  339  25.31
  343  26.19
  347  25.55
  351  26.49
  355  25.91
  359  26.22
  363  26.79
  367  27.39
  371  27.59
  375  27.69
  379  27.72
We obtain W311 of 25.1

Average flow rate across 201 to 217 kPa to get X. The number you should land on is 23.9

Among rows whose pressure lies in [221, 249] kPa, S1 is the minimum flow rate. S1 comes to 24.37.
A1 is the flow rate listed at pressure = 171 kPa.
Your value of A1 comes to 22.92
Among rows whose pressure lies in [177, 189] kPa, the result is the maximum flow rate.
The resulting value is 23.31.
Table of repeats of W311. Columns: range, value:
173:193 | 23.1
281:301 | 25.3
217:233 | 24.7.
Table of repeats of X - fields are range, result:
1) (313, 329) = 24.4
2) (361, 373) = 27.3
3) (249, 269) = 25.5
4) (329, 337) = 25.1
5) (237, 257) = 25.1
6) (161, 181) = 23.1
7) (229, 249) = 25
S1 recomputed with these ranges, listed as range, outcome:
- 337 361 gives 25.31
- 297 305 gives 25.35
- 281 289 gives 25.1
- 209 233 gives 23.59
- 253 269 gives 25.38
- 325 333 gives 24.79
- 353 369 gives 25.91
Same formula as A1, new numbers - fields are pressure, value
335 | 25.34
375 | 27.69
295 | 25.29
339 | 25.31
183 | 23.31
